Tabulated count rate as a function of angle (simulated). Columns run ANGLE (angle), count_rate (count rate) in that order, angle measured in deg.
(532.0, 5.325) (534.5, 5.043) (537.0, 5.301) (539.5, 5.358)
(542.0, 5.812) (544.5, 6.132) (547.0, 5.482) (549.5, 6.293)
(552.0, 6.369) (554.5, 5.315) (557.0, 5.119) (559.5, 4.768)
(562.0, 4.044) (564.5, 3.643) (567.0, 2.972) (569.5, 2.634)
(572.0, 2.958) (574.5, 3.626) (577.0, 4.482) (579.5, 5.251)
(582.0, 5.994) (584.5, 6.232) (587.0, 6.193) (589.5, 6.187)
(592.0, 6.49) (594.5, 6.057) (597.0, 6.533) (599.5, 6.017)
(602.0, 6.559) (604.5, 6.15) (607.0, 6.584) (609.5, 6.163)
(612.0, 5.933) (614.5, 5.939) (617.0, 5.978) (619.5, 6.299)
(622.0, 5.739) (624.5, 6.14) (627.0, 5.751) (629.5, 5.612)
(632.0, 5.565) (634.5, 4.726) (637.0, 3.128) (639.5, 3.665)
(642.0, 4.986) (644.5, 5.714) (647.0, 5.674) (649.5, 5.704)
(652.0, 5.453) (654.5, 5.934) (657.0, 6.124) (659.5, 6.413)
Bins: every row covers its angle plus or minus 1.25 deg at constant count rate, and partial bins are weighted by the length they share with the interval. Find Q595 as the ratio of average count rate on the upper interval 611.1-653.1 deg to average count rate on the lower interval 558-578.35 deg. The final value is 1.5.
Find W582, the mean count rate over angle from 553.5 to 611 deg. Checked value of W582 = 5.22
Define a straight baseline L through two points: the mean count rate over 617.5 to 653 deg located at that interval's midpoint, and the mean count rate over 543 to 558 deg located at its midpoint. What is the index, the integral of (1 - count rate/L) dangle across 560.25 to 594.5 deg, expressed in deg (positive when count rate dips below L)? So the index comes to 5.5 deg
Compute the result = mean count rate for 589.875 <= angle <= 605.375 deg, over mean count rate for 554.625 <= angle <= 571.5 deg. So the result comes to 1.6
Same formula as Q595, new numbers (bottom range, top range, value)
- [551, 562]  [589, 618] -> 1.19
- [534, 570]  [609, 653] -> 1.09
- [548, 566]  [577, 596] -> 1.18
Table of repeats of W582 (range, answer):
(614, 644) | 5.29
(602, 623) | 6.13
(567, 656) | 5.45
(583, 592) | 6.24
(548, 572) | 4.5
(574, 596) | 5.69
